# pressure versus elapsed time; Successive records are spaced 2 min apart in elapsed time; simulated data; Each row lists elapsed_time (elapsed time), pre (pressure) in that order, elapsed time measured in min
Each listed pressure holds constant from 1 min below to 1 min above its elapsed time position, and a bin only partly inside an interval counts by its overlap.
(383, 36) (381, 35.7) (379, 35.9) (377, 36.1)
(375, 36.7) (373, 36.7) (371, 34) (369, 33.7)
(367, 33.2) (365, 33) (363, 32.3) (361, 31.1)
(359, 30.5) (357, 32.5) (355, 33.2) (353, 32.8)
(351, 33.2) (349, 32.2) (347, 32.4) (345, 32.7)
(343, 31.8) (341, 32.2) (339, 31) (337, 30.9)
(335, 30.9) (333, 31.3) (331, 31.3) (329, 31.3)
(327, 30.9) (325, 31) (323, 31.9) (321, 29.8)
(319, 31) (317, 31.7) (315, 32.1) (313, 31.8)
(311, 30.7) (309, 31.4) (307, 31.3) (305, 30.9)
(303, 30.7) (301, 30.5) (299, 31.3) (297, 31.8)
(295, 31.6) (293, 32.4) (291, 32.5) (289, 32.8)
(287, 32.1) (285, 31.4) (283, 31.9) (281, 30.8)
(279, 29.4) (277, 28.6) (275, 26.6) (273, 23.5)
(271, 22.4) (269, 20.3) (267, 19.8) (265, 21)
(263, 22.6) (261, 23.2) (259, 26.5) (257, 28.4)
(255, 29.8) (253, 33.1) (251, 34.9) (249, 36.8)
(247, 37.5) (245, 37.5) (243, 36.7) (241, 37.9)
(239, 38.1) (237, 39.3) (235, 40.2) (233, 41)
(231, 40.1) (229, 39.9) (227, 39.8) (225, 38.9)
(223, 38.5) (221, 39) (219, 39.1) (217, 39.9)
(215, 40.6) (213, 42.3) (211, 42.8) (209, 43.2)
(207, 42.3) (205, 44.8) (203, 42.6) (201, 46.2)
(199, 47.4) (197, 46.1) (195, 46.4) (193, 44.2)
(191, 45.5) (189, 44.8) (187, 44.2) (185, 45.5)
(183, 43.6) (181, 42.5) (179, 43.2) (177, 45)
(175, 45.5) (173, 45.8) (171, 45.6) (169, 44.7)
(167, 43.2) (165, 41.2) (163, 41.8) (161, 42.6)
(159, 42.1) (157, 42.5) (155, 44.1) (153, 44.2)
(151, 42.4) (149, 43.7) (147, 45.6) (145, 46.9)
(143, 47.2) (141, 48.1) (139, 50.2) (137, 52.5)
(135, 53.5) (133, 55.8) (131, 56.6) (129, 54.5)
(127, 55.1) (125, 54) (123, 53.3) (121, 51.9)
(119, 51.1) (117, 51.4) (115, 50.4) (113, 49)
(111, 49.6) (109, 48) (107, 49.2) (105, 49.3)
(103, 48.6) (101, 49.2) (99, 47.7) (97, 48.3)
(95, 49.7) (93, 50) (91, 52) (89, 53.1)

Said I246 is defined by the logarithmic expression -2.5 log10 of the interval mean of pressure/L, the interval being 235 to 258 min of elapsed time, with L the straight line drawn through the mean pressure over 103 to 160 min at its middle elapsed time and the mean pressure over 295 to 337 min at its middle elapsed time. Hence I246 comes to 0.07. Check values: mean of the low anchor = 49.4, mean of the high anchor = 31.2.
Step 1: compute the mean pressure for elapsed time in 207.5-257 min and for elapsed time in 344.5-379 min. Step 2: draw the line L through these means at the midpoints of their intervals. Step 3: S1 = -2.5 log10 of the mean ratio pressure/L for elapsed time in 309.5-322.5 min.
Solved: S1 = 0.130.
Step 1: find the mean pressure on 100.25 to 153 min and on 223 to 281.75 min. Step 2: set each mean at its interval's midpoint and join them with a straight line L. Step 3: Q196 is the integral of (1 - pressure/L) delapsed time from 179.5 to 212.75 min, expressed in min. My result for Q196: -3.6 min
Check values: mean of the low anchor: 50.2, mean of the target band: 44.4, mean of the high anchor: 32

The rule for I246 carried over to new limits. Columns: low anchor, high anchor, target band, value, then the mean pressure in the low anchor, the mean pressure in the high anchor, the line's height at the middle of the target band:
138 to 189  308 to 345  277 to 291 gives 0.114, 44.5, 31.3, 34.7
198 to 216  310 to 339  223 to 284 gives 0.212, 43.6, 31.2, 38.7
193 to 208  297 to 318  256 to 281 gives 0.419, 45.1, 31.3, 36.3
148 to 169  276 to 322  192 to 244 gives -0.094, 42.9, 31.2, 37.9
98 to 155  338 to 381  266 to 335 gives 0.238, 49.9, 33.3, 37.5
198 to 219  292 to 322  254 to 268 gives 0.443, 43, 31.3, 36.8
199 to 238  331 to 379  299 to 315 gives 0.151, 41.2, 32.8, 35.8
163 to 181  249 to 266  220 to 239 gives -0.190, 44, 28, 33.2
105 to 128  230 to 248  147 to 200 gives 0.026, 51.1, 38.7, 45.3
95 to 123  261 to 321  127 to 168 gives -0.041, 49.7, 29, 45.3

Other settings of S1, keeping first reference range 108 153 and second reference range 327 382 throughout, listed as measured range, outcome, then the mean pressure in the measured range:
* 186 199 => 0.00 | 45.4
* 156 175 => 0.10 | 43.4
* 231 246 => 0.09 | 38.8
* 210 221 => 0.08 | 40.8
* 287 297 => 0.17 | 32.2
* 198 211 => 0.01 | 44.3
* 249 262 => 0.33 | 29.9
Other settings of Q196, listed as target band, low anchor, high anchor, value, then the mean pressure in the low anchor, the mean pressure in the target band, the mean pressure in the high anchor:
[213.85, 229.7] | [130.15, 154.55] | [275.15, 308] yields 0.0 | 48.7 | 39.5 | 31.1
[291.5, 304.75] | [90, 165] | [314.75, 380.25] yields 1.7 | 48.9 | 31.4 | 32.5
